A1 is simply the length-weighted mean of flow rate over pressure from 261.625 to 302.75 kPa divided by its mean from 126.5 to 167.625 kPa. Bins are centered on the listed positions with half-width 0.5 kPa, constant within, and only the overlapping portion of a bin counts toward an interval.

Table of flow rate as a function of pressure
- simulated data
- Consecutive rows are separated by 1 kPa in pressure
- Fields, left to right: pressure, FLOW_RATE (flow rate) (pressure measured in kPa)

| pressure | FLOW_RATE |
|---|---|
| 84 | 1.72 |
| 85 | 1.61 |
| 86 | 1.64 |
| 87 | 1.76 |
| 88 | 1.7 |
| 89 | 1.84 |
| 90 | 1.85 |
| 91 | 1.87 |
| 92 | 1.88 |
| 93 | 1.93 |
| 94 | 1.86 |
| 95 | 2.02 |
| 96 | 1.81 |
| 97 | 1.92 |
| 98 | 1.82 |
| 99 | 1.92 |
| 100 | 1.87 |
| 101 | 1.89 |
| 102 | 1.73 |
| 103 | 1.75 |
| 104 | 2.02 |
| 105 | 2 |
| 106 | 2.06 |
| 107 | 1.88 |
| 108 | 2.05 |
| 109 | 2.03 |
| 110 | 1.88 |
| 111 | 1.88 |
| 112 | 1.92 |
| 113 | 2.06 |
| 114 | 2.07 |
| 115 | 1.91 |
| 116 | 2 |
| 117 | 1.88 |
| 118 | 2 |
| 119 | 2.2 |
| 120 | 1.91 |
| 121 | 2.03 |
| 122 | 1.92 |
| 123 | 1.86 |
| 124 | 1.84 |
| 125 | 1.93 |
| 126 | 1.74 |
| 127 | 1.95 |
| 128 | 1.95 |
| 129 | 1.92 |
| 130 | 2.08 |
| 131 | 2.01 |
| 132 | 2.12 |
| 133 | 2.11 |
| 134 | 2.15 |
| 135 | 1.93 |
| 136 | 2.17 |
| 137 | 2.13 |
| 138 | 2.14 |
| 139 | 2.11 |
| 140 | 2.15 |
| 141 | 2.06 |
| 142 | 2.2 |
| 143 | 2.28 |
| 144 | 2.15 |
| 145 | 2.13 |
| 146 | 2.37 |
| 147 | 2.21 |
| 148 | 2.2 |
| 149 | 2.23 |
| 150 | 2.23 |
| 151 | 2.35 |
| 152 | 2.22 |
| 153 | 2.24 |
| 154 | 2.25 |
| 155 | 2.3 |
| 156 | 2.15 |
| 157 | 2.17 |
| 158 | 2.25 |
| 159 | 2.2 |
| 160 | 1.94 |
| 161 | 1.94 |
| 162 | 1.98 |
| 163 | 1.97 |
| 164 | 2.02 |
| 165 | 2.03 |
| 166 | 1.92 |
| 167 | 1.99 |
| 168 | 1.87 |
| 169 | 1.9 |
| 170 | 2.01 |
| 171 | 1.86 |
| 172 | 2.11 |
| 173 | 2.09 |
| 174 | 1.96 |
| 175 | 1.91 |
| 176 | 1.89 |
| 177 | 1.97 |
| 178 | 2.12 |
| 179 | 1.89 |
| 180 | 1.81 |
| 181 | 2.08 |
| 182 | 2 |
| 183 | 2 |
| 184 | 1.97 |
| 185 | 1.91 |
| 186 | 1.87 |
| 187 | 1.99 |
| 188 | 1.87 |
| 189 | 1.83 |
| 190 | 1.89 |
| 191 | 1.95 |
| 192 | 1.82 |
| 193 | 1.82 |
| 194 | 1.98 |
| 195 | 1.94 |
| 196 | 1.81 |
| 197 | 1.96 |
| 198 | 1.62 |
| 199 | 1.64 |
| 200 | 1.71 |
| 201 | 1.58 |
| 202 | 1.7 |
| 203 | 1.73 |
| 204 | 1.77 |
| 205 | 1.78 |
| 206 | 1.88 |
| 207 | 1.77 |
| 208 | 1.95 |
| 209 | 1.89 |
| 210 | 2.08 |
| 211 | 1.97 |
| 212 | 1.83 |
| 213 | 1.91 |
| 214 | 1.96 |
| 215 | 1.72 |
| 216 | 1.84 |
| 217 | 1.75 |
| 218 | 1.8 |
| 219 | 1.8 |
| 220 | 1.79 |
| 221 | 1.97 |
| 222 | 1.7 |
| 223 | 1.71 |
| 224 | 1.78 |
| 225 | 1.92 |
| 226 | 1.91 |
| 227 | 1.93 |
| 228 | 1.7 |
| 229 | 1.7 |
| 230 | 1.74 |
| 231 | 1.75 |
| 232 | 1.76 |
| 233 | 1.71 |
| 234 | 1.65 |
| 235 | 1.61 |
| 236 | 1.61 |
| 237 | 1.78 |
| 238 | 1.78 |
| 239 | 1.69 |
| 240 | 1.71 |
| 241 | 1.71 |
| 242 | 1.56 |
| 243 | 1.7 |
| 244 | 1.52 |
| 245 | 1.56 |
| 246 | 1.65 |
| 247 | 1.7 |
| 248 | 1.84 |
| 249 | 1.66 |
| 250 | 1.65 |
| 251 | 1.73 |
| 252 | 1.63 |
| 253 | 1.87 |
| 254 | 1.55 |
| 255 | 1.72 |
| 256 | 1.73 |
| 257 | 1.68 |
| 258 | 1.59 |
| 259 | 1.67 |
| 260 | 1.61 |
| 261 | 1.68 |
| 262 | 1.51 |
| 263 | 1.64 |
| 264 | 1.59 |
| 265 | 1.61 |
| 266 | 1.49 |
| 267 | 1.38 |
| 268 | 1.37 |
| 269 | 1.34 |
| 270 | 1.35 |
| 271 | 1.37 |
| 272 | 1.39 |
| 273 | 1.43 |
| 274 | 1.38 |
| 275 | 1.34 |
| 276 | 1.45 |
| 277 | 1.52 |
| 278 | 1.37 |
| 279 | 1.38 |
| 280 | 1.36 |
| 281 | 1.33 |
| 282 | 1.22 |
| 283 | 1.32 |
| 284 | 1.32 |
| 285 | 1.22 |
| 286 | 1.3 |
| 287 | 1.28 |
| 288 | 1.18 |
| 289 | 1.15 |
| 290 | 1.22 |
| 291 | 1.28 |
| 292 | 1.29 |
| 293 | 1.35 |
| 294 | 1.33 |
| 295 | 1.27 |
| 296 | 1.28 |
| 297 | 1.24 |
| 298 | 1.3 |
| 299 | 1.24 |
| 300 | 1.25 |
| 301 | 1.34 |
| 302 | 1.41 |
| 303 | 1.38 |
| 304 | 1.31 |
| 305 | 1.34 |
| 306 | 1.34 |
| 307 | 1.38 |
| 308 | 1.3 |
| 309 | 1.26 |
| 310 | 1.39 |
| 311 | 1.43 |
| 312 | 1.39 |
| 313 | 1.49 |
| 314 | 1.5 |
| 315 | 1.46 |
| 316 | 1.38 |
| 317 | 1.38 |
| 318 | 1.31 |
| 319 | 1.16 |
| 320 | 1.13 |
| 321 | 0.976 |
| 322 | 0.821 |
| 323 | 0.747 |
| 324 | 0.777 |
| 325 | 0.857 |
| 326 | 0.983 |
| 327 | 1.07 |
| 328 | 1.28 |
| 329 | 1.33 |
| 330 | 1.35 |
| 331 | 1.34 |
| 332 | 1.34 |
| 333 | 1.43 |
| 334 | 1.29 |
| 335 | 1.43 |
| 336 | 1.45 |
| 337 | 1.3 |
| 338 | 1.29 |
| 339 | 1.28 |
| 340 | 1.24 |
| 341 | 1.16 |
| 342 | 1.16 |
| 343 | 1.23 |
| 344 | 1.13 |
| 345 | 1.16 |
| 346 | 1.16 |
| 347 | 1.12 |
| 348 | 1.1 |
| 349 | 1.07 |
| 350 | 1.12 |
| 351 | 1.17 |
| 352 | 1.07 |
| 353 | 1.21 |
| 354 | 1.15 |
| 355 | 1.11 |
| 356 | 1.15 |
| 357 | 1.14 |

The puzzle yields 0.64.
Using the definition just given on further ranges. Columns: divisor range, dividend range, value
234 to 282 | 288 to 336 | 0.81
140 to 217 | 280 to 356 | 0.63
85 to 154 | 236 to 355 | 0.68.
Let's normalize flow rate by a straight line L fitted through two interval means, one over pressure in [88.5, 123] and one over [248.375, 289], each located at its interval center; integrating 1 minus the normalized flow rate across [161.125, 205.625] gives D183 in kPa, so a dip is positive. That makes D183 -4.8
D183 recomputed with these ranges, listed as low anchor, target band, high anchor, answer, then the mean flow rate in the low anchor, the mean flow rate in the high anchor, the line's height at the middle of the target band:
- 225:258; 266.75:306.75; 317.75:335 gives 2.14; 1.7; 1.13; 1.4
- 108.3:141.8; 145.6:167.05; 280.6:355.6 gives -3.02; 2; 1.24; 1.88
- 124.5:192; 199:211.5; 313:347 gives 0.05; 2.05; 1.21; 1.82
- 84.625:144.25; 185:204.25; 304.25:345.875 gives -1.51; 1.96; 1.25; 1.69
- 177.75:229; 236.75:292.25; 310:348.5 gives 1.64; 1.85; 1.22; 1.55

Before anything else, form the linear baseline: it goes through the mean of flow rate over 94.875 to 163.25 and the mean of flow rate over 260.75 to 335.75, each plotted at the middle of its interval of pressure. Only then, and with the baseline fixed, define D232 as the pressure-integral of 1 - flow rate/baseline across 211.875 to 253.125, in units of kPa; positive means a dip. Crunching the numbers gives -3.84 kPa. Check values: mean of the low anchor 2.04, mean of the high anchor 1.31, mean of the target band 1.74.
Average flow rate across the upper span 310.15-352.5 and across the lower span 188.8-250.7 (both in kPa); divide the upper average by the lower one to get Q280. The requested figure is 0.68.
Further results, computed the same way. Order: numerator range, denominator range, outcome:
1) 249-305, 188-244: 0.79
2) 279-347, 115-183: 0.61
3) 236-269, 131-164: 0.76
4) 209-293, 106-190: 0.79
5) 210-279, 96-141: 0.84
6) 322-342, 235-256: 0.71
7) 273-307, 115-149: 0.64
